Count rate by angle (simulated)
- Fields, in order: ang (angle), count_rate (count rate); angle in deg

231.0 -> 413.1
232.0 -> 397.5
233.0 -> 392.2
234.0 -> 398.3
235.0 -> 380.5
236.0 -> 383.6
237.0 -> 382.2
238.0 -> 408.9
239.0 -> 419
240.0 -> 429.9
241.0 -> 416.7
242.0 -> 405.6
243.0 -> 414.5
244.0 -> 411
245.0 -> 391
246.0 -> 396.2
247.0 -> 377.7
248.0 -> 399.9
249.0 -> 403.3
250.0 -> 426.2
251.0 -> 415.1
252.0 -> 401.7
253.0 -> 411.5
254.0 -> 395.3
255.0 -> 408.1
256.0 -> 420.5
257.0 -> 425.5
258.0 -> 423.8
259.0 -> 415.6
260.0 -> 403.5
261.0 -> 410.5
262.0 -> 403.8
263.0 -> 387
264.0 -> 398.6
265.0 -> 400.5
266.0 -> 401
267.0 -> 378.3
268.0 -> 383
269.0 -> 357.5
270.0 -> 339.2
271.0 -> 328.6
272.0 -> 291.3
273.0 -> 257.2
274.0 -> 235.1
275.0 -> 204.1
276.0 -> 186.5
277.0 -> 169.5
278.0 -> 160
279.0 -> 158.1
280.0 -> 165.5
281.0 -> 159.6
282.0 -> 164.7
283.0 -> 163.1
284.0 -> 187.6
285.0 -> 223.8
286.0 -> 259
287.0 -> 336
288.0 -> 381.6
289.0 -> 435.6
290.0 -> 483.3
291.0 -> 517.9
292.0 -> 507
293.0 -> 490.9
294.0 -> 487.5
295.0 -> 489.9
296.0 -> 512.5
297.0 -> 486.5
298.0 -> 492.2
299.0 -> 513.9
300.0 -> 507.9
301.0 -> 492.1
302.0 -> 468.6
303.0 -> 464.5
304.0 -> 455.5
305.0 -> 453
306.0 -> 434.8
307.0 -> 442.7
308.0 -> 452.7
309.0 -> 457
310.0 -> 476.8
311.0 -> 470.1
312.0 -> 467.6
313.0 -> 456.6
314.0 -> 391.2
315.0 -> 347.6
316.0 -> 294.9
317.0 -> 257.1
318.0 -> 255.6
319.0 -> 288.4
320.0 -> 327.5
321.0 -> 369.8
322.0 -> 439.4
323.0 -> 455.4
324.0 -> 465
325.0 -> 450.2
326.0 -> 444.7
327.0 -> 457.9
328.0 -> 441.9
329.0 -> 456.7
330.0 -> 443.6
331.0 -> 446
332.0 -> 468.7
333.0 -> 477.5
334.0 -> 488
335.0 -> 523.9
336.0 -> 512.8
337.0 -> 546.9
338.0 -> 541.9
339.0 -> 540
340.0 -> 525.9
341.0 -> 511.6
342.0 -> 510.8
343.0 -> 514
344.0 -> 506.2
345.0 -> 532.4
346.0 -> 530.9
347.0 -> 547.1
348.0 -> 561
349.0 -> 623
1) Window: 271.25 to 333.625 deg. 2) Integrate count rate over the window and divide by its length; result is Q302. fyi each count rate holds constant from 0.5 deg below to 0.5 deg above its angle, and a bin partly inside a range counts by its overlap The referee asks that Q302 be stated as 381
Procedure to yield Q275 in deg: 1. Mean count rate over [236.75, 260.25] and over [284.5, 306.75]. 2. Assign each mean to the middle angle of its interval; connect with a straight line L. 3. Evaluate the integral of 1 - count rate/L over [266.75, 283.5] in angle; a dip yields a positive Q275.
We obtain 7.4 deg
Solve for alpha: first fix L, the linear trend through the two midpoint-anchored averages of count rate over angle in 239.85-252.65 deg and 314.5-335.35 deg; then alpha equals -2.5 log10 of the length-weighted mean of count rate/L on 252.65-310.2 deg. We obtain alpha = 0.09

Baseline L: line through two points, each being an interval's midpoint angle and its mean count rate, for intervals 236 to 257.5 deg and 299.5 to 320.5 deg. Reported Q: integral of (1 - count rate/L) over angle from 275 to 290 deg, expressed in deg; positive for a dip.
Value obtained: 6.5 deg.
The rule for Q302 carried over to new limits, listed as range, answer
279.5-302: 386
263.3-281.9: 275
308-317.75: 401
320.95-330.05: 446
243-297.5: 357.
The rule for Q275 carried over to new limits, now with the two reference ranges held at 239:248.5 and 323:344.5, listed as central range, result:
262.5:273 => 1.6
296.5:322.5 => 2.4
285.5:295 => 0.3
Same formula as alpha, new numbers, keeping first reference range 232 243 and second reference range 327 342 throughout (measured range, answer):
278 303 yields 0.21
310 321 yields 0.30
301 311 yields 0.02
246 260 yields 0.02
